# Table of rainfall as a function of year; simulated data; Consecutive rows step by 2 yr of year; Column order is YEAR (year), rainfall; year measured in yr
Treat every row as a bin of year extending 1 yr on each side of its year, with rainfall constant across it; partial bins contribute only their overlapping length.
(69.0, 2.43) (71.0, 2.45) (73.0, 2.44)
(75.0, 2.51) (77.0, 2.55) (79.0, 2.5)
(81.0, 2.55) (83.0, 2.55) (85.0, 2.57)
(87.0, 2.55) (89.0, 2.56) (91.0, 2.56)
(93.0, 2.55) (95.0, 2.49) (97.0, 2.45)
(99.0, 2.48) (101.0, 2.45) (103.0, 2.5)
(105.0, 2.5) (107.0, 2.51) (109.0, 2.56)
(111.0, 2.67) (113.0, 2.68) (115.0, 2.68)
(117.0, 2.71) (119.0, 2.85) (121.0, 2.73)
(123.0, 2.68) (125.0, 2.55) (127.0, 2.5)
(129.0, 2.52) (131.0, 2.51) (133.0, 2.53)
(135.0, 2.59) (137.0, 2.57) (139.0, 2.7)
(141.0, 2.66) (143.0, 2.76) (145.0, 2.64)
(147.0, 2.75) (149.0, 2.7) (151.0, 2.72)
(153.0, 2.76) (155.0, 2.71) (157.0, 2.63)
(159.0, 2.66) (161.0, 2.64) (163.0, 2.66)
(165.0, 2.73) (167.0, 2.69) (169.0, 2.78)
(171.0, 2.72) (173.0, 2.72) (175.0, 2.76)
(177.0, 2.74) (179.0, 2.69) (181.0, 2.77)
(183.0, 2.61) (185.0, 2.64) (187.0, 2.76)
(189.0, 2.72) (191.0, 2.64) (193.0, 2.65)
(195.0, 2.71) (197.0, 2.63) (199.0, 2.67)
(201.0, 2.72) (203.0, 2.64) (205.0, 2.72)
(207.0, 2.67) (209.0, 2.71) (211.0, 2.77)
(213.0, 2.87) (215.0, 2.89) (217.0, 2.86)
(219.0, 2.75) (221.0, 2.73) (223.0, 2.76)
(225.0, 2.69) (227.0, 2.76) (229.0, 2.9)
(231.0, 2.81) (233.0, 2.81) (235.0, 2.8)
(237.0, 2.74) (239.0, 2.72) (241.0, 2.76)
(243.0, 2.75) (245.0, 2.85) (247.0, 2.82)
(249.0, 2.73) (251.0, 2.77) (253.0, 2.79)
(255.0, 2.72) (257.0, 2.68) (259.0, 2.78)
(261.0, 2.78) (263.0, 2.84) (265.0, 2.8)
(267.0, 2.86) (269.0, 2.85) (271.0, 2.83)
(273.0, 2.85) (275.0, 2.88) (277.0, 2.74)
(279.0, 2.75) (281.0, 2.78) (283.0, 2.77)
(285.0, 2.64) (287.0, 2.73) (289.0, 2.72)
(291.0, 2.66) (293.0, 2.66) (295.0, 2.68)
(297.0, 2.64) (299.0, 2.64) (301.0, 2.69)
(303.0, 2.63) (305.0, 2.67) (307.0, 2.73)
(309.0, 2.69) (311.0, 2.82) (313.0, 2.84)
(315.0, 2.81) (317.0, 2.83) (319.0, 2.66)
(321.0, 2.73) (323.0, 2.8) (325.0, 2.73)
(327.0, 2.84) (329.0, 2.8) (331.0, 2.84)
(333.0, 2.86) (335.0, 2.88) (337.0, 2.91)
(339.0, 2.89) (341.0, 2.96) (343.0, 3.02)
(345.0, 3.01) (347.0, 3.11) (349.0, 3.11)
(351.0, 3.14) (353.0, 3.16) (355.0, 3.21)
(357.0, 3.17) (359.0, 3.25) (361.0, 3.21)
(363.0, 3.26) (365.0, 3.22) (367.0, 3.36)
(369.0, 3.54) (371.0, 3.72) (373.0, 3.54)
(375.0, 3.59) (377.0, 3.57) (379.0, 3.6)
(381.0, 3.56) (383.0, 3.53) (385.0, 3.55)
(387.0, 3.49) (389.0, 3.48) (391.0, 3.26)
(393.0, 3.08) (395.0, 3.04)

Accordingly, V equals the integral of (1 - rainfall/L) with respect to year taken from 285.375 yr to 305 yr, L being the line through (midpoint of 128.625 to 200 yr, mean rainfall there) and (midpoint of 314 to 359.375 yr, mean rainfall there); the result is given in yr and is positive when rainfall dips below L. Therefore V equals 1.4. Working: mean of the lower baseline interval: 2.68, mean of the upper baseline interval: 2.94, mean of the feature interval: 2.67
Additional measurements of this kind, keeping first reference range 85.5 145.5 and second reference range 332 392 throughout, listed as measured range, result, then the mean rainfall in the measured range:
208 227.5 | 0.63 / 2.78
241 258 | 1.13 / 2.76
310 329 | 2.22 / 2.79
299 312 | 1.73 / 2.7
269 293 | 2.27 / 2.76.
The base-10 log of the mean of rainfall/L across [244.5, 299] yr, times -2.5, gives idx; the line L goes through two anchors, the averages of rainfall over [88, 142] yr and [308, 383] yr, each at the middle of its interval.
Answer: 0.06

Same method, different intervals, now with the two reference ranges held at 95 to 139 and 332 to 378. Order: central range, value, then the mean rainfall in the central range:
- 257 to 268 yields 0.06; 2.8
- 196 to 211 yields 0.05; 2.69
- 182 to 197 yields 0.04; 2.67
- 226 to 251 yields 0.04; 2.79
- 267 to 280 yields 0.06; 2.82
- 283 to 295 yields 0.13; 2.69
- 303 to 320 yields 0.13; 2.75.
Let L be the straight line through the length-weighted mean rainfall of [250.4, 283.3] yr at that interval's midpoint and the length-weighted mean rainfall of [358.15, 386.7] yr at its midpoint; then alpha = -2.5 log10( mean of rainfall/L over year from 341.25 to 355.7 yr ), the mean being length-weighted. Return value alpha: 0.07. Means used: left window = 2.79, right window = 3.47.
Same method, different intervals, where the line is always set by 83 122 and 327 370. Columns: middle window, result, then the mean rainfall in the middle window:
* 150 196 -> 0.010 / 2.7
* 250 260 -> 0.056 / 2.75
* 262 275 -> 0.030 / 2.84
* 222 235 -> 0.019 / 2.79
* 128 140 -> 0.031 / 2.57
